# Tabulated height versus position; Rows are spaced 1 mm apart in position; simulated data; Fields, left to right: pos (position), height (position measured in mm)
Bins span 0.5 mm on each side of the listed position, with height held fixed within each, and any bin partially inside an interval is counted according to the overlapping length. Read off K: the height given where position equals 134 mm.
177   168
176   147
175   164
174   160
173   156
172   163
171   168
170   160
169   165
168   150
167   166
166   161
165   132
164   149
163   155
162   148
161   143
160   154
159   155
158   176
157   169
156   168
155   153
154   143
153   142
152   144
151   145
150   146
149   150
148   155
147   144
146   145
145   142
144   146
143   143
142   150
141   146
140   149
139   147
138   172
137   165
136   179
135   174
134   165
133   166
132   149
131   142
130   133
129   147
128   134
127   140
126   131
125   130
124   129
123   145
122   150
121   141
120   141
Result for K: 165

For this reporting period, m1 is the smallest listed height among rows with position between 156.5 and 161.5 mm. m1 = 143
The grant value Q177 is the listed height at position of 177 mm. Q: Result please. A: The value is 168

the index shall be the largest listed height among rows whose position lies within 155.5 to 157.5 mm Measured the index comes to 169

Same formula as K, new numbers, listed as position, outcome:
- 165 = 132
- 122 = 150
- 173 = 156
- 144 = 146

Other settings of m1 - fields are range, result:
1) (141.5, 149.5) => 142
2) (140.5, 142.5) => 146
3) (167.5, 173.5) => 150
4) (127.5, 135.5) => 133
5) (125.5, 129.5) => 131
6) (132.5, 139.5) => 147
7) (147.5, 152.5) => 144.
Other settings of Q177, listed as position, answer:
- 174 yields 160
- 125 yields 130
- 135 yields 174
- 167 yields 166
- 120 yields 141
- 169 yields 165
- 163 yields 155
